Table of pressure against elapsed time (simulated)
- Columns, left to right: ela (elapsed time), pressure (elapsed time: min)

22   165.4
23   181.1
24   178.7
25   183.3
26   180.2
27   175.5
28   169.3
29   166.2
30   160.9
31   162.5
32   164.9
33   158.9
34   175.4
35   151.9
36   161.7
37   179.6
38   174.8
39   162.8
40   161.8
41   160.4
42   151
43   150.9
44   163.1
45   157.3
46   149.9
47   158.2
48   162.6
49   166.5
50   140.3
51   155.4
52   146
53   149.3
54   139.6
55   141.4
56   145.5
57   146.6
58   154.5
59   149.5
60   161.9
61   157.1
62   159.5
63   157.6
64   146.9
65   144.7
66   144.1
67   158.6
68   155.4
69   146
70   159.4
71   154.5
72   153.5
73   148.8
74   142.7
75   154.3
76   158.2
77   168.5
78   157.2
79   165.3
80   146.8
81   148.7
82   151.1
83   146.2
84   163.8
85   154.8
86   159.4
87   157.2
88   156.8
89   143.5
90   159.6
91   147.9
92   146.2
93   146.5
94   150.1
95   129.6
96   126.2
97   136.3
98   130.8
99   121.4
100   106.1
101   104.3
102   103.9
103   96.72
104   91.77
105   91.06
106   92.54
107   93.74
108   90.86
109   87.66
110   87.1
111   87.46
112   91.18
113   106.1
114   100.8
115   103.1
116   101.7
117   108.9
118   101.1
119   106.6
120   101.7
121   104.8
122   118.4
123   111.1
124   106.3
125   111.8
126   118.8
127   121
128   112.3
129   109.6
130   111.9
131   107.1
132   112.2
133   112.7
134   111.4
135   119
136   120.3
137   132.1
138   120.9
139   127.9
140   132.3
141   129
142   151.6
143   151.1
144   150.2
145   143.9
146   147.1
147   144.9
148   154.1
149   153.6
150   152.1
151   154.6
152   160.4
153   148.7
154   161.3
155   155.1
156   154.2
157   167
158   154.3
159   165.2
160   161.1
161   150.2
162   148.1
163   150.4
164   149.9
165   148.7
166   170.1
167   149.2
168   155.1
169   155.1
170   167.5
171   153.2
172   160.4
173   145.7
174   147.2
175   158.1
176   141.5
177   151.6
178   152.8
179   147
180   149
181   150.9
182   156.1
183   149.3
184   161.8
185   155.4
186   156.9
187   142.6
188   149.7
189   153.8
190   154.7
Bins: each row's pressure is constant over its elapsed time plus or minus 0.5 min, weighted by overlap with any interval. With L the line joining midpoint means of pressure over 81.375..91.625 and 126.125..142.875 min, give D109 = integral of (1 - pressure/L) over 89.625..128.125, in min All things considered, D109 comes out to 7.6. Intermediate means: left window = 154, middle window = 111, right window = 121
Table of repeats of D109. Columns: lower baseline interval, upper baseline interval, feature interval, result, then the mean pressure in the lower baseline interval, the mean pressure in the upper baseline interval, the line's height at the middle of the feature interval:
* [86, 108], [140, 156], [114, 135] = 4.4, 125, 150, 139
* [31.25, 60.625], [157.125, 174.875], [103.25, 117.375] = 5.5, 157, 155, 156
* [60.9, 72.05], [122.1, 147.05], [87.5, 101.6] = 0.5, 153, 124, 141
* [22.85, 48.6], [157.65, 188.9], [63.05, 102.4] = 3.7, 165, 153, 161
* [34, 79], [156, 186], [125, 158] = 4.0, 155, 154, 154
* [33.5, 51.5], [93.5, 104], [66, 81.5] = -1.9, 160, 119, 137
